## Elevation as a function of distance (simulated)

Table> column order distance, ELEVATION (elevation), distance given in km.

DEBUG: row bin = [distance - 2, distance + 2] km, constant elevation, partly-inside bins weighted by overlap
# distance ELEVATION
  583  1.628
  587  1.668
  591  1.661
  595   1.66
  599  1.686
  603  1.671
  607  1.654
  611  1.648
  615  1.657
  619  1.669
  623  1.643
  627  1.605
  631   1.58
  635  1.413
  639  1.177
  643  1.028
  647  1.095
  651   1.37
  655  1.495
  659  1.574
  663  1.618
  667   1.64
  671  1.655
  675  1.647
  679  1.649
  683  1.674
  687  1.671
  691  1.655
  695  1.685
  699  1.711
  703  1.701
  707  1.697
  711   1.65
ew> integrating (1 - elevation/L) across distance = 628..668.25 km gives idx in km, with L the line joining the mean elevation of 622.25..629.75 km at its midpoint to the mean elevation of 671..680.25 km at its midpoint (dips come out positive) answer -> 5.72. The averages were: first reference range 1.62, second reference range 1.65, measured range 1.4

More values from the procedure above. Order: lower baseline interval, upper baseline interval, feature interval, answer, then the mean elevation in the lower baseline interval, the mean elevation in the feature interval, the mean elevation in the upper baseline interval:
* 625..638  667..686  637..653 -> 4.0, 1.51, 1.17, 1.66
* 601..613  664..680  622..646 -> 3.9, 1.66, 1.38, 1.65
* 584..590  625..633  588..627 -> -0.7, 1.66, 1.66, 1.59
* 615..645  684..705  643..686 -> 1.7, 1.46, 1.52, 1.68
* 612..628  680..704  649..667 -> 1.5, 1.65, 1.53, 1.68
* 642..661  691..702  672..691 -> -1.1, 1.33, 1.66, 1.69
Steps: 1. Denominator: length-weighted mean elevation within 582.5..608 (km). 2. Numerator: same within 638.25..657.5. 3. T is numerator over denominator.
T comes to 0.7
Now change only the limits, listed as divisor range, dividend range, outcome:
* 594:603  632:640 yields 0.80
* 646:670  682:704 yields 1.13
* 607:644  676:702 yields 1.11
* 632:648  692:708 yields 1.40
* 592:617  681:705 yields 1.01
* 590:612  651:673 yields 0.95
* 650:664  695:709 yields 1.12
